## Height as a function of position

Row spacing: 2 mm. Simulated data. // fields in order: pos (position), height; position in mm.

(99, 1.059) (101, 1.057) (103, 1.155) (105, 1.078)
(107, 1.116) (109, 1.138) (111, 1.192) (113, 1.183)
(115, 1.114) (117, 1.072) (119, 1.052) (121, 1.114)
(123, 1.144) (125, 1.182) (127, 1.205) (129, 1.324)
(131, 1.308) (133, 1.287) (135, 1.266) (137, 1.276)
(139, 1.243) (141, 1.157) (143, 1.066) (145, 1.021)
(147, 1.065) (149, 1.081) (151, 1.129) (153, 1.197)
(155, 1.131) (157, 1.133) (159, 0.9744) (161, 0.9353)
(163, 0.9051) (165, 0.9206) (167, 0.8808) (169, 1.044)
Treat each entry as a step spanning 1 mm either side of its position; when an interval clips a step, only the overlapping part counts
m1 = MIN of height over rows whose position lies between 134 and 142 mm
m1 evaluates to 1.157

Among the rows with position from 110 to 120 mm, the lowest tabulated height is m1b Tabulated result 1.052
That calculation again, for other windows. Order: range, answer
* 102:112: 1.078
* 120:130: 1.114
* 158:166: 0.9051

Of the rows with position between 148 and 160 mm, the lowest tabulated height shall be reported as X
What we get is 0.9744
